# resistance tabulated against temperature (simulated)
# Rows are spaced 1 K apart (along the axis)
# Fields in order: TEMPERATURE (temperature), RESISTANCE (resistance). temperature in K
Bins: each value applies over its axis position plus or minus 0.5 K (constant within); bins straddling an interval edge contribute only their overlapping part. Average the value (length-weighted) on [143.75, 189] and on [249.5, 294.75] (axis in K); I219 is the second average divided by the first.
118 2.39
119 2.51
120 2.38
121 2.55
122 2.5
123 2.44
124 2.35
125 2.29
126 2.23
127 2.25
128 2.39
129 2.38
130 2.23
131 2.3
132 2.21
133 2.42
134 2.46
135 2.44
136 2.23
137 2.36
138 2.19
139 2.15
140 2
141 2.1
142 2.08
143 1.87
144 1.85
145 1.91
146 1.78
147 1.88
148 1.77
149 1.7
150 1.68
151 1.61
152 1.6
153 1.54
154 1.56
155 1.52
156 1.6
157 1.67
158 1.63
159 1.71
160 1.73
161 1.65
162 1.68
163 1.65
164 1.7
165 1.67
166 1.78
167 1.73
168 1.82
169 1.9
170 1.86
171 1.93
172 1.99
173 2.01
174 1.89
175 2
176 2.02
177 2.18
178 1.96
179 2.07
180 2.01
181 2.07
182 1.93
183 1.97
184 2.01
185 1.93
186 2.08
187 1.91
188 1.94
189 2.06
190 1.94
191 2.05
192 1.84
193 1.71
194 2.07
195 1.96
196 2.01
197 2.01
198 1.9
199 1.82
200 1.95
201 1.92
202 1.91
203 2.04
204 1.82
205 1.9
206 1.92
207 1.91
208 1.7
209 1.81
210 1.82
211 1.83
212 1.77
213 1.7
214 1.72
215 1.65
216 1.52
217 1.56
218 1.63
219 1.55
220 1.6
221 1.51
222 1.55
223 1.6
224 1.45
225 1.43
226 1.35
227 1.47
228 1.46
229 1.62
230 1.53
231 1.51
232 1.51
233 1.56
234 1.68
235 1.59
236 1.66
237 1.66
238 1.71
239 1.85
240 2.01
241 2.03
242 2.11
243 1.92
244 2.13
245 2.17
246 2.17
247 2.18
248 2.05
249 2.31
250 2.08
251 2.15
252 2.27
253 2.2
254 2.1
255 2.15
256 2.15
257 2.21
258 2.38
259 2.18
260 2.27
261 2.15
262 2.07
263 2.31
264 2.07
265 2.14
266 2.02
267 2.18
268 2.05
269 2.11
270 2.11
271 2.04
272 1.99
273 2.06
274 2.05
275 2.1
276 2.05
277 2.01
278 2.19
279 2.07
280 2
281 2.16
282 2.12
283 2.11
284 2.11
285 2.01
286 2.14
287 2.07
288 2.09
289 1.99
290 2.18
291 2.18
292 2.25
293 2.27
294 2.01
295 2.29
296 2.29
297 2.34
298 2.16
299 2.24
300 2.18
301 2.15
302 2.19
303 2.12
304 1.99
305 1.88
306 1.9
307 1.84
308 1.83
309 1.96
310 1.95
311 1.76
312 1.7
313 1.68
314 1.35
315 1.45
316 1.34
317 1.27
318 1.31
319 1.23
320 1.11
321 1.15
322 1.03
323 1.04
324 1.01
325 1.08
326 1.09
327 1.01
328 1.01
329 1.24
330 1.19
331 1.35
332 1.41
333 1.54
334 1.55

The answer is 1.2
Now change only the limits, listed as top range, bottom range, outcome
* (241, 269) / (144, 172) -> 1.25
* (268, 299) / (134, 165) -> 1.15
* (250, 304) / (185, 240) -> 1.22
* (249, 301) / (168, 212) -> 1.10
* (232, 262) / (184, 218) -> 1.09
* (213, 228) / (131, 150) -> 0.75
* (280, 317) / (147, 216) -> 1.08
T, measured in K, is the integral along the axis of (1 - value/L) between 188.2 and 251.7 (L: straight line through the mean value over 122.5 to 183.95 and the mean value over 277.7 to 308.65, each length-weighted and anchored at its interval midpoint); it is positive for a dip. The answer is 7.0 K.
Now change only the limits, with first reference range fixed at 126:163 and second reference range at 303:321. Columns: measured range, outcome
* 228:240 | 0.9 K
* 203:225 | 1.5 K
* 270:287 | -3.9 K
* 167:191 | -1.2 K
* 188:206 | -0.9 K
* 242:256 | -3.2 K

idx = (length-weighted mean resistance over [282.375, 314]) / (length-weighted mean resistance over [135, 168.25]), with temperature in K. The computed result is 1.1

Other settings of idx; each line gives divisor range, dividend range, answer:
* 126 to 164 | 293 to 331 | 0.84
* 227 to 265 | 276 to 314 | 1.04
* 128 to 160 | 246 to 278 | 1.09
